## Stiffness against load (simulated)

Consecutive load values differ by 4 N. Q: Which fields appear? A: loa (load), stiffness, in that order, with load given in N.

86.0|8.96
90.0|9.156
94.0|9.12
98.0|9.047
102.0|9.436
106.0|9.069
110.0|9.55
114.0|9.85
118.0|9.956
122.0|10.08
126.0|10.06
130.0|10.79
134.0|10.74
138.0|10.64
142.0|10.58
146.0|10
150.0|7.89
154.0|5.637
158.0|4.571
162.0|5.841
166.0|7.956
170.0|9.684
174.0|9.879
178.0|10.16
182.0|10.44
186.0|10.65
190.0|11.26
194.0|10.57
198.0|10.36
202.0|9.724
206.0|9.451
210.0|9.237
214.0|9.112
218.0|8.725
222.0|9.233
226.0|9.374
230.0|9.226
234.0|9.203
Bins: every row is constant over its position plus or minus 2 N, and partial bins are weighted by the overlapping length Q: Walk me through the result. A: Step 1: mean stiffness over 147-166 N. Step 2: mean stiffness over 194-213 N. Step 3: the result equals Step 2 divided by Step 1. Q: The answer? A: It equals 1.52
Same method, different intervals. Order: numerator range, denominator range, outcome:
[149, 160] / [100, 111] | 0.63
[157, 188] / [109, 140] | 0.86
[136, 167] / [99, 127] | 0.81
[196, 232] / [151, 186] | 1.15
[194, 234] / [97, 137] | 0.95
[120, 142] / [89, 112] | 1.13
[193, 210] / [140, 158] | 1.22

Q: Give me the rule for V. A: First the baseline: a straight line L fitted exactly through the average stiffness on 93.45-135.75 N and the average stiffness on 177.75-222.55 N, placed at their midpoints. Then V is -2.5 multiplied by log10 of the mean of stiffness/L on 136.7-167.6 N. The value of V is 0.25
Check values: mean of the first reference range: 9.81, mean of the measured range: 7.83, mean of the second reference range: 9.92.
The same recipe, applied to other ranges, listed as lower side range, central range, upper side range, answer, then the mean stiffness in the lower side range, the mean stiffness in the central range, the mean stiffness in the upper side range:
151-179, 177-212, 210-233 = -0.214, 7.59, 10.2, 9.15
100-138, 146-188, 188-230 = 0.175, 9.98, 8.35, 9.68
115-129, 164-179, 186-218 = 0.069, 10.1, 9.37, 9.93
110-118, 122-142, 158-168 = -0.226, 9.8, 10.5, 6.43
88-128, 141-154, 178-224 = 0.102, 9.53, 8.81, 9.9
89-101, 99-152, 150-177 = -0.183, 9.13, 9.88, 7.42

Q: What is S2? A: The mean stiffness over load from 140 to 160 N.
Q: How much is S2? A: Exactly 7.74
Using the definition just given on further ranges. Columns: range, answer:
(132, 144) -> 10.7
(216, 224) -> 8.98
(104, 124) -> 9.7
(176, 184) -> 10.3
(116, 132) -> 10.2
